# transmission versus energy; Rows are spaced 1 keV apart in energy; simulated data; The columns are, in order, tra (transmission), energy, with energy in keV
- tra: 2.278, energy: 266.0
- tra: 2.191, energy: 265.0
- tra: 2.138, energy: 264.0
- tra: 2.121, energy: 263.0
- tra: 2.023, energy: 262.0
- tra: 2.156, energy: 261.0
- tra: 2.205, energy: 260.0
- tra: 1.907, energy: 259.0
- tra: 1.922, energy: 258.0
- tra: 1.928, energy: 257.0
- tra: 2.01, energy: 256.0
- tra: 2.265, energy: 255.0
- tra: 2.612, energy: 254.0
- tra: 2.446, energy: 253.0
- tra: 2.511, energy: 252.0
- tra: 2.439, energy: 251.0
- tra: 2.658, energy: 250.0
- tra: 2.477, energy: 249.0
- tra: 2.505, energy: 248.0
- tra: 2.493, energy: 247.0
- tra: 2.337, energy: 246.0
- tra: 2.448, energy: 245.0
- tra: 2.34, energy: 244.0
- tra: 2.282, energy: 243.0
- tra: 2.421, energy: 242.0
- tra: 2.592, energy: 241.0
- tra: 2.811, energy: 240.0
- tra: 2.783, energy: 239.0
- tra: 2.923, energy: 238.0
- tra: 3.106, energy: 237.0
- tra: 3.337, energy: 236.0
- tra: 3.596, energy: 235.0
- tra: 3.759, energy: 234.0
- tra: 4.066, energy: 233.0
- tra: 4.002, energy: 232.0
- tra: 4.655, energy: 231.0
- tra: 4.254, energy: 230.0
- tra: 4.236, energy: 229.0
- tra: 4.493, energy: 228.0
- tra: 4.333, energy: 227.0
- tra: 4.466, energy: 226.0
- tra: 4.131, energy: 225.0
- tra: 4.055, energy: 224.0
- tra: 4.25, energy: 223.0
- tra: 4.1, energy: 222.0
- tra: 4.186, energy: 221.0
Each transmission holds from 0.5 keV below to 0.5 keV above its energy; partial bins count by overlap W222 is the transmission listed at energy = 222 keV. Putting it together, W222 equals 4.1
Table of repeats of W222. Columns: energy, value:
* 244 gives 2.34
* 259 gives 1.907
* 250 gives 2.658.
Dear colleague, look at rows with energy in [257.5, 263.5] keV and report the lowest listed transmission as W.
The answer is 1.907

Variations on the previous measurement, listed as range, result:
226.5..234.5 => 3.759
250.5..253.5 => 2.439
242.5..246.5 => 2.282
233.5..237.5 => 3.106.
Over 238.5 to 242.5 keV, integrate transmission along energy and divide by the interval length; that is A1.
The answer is 2.65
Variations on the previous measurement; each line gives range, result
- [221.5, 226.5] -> 4.2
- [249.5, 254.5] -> 2.53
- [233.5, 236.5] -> 3.56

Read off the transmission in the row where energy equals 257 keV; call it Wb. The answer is 1.928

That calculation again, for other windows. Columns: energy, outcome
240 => 2.811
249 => 2.477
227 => 4.333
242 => 2.421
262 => 2.023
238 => 2.923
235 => 3.596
